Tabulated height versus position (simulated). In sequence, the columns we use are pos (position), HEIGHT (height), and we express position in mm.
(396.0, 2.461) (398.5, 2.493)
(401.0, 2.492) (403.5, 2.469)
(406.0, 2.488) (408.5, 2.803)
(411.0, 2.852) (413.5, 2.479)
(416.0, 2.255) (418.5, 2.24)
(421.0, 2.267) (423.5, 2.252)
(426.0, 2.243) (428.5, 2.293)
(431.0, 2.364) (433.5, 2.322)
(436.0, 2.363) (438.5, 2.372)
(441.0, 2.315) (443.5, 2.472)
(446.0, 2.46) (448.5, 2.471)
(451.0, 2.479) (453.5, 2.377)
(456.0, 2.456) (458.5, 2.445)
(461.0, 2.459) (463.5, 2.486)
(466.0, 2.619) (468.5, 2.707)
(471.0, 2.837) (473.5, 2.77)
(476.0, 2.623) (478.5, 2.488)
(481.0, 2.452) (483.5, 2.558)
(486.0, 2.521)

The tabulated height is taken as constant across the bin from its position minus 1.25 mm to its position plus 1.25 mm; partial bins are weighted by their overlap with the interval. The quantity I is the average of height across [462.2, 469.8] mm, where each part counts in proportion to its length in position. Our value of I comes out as 2.6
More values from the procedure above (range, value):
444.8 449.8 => 2.47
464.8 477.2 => 2.71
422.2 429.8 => 2.26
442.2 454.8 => 2.45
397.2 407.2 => 2.49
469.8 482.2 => 2.63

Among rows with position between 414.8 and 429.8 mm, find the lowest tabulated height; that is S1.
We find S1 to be 2.24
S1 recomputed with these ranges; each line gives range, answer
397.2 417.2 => 2.255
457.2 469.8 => 2.445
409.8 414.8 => 2.479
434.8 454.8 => 2.315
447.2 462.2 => 2.377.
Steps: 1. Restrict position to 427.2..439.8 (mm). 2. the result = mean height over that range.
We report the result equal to 2.34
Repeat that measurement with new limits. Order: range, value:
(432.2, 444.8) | 2.37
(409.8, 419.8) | 2.45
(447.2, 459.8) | 2.45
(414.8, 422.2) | 2.25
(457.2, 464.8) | 2.46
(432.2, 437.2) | 2.34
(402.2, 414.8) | 2.62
